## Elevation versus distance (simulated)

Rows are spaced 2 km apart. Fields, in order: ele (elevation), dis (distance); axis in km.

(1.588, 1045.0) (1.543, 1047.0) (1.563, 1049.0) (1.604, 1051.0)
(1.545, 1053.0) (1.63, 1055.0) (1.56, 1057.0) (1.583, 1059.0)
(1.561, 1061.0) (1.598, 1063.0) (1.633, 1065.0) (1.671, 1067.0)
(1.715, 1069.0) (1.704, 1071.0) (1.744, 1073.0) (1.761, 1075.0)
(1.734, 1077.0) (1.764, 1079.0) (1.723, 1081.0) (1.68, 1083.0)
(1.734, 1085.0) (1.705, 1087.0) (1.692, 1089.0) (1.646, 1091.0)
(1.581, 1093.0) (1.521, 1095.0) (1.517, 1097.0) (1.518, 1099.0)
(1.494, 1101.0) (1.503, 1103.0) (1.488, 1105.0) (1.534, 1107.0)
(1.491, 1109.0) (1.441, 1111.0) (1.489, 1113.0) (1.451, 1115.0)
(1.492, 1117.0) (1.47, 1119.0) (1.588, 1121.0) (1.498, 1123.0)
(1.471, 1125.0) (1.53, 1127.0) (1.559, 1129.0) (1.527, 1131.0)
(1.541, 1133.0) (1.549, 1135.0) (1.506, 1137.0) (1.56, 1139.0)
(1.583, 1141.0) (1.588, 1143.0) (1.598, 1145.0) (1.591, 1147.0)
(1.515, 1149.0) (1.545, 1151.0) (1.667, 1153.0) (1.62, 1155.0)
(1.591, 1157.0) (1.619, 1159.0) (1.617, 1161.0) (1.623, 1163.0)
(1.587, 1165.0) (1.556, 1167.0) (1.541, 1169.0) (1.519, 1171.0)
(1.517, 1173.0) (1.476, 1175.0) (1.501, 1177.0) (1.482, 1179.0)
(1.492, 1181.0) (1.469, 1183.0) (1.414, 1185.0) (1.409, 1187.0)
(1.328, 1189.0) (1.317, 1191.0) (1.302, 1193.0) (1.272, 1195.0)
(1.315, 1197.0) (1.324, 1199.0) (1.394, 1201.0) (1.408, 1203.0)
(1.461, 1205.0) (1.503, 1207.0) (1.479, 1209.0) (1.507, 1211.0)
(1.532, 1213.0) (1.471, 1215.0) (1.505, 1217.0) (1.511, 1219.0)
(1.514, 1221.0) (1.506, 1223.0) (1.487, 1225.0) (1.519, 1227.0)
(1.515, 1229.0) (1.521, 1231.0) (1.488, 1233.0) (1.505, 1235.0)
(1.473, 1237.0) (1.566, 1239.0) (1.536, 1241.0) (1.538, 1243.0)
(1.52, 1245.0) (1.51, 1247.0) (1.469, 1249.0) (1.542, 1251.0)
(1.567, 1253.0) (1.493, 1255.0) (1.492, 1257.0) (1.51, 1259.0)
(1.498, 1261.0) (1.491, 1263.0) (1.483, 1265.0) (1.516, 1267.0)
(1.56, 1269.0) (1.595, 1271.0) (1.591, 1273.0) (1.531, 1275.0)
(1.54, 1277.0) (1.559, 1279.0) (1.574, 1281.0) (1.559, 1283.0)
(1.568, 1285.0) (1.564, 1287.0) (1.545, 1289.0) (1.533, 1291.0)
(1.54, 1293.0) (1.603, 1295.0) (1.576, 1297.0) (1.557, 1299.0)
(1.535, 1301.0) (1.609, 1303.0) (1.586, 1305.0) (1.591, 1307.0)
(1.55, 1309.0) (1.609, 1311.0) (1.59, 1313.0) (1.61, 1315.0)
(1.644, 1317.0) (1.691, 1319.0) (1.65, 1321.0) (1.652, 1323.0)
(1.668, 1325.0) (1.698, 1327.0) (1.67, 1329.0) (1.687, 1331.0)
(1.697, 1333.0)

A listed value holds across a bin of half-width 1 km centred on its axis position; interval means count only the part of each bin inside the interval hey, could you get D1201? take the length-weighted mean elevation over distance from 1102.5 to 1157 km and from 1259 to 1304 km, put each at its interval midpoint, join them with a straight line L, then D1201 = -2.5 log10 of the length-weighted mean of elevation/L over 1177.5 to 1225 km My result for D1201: 0.080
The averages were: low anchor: 1.53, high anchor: 1.55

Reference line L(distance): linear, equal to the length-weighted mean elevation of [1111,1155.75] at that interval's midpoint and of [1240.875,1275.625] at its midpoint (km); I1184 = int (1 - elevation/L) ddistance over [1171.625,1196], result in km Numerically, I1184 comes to 1.9 km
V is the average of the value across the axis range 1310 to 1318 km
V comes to 1.61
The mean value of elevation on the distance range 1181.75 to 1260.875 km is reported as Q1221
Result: 1.47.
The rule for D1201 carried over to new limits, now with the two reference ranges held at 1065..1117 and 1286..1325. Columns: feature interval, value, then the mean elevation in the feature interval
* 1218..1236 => 0.064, 1.51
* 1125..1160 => 0.027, 1.57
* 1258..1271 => 0.056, 1.52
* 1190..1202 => 0.210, 1.32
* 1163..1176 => 0.044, 1.54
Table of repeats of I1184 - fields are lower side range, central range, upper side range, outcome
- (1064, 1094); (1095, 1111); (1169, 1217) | 1.4 km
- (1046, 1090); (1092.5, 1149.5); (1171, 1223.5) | 1.6 km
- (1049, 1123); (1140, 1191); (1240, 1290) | 1.2 km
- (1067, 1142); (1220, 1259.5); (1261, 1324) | 1.6 km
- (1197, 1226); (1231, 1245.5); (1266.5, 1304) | -0.2 km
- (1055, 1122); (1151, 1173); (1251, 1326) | 0.0 km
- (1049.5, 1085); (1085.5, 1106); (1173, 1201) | 0.4 km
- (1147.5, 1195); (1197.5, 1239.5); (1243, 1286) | 1.0 km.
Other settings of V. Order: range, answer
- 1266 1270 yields 1.54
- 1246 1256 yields 1.52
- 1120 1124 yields 1.54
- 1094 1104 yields 1.51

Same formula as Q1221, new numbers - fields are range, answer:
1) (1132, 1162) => 1.58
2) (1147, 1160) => 1.59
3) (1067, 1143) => 1.58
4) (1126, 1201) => 1.51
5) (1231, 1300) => 1.53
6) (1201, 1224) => 1.49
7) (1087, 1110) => 1.55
